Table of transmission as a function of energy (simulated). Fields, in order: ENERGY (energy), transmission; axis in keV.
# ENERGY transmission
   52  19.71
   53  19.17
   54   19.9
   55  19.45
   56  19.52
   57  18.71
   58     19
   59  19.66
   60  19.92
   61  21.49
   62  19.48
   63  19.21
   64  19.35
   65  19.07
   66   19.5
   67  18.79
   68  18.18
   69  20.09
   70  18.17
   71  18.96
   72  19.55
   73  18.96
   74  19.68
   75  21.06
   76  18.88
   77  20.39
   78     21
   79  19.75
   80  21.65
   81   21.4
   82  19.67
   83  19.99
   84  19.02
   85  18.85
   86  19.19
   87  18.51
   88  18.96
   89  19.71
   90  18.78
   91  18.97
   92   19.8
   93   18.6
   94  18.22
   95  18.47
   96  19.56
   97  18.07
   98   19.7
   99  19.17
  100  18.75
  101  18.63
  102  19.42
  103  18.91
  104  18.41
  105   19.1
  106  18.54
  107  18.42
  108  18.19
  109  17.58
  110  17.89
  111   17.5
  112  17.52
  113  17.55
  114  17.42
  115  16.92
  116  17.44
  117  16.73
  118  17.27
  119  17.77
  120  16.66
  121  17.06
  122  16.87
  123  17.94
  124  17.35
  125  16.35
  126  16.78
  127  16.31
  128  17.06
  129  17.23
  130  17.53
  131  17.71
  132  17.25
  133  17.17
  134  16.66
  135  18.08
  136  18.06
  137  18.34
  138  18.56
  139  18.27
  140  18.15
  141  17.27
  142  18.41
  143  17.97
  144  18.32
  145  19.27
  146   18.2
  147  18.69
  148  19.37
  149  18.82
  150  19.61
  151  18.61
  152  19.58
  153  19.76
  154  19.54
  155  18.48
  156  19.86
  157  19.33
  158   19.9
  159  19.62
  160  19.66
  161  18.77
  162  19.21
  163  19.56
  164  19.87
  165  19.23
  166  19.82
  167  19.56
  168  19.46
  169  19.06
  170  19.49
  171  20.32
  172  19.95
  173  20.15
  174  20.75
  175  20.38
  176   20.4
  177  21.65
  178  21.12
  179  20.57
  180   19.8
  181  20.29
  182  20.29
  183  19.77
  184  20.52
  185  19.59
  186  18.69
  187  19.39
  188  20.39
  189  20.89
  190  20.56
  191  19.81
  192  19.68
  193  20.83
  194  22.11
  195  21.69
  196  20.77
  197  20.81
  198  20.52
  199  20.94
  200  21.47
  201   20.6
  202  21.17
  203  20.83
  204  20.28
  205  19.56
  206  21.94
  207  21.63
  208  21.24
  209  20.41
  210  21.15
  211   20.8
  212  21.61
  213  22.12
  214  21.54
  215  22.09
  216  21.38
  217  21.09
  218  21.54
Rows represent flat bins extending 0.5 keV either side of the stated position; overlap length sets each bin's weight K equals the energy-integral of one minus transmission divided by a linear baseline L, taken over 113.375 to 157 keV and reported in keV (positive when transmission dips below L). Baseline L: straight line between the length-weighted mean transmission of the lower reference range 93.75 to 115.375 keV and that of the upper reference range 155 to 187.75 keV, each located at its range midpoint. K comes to 2.6 keV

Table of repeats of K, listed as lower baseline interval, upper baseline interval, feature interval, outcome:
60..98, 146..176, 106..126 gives 2.13 keV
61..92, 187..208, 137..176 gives 2.18 keV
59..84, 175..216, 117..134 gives 2.58 keV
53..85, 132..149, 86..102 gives 0.15 keV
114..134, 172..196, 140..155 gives -0.30 keV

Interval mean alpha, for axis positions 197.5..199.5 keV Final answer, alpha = 20.7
